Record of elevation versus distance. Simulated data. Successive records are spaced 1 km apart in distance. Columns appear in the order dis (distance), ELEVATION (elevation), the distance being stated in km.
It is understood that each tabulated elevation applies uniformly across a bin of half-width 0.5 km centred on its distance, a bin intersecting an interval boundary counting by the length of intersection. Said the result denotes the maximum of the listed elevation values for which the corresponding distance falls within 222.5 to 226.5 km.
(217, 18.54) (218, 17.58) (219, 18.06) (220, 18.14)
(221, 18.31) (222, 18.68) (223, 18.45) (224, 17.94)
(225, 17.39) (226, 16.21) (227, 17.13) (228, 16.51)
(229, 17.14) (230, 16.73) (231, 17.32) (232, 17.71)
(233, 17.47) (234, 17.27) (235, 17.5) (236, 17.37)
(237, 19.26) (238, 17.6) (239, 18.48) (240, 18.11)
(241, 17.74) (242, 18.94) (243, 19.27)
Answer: 18.45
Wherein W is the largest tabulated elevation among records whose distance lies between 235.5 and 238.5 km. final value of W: 19.26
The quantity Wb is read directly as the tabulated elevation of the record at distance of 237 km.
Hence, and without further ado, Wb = 19.26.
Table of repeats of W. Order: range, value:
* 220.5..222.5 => 18.68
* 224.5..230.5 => 17.39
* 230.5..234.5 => 17.71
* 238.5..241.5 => 18.48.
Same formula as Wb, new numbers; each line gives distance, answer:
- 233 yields 17.47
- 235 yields 17.5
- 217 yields 18.54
